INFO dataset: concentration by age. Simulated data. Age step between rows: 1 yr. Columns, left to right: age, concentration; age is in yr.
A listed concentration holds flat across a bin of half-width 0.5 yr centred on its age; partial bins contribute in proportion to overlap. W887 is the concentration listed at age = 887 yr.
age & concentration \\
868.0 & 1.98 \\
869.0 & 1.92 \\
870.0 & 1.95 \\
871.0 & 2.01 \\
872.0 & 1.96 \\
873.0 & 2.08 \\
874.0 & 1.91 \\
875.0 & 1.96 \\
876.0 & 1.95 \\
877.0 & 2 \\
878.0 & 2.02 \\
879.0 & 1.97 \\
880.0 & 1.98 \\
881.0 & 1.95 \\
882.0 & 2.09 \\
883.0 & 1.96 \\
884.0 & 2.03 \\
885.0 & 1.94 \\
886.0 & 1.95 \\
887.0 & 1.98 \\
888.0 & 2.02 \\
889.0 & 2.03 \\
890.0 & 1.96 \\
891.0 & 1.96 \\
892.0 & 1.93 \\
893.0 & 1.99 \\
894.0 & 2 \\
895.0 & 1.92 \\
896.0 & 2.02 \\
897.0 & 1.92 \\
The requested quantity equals 1.98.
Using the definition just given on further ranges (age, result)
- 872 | 1.96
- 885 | 1.94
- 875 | 1.96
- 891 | 1.96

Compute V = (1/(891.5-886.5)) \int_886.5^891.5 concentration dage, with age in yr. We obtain 1.99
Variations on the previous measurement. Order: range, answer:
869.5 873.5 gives 2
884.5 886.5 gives 1.94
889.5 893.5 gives 1.96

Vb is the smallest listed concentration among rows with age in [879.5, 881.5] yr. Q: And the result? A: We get 1.95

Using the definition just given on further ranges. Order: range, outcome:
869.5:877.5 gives 1.91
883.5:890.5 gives 1.94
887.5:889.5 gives 2.02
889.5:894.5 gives 1.93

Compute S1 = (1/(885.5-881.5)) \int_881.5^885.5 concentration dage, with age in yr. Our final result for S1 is 2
